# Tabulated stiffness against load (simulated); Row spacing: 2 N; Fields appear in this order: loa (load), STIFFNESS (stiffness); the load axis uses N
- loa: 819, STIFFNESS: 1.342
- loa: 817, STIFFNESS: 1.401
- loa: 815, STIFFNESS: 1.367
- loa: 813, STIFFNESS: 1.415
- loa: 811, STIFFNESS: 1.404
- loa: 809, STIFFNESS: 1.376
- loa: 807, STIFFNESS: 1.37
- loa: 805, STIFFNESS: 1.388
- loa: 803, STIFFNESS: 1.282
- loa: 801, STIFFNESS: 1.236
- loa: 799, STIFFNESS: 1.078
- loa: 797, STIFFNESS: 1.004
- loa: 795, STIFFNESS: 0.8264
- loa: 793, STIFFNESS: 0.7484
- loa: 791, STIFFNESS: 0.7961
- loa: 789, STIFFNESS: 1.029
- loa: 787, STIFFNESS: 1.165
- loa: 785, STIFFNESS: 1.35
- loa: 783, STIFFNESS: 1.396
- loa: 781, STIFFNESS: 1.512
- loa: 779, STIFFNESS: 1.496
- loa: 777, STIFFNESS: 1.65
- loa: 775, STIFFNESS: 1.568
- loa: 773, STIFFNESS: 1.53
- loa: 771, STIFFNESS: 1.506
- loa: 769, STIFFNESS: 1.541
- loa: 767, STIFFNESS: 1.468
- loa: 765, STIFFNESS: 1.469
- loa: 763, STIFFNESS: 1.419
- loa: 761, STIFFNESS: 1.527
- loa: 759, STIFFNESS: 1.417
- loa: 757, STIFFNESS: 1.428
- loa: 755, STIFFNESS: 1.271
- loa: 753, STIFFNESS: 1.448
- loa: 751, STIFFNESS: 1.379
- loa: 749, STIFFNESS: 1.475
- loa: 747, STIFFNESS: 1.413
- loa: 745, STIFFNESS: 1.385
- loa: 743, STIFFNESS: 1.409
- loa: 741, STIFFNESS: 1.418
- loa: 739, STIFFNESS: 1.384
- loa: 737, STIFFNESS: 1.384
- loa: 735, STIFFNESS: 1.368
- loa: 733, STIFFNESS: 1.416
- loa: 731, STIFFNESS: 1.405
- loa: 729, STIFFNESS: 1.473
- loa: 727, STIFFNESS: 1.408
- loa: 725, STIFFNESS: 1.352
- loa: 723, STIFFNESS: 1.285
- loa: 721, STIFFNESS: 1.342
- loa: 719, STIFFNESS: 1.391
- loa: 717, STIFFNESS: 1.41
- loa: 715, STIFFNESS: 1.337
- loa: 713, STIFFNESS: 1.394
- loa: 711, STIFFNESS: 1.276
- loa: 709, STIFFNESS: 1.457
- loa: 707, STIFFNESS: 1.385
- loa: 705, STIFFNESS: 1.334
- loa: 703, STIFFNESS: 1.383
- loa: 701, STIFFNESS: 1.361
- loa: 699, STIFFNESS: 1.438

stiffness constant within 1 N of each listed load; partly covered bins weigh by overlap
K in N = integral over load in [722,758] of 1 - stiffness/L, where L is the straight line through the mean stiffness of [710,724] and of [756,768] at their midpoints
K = 0.2 N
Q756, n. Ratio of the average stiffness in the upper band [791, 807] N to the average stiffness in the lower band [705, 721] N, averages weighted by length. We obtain 0.8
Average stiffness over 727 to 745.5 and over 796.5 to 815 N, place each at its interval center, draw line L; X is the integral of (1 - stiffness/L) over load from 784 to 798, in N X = 3.5 N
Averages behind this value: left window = 1.41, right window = 1.3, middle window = 0.988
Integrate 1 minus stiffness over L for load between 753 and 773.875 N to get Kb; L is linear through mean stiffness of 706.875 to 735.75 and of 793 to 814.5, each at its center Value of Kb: -2.58 N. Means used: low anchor 1.38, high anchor 1.22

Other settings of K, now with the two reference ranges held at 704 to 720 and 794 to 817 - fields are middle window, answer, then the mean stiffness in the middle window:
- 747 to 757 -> -0.6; 1.4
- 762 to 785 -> -3.6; 1.5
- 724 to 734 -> -0.4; 1.41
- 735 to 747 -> -0.5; 1.4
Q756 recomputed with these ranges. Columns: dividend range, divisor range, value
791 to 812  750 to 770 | 0.80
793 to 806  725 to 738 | 0.79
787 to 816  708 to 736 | 0.84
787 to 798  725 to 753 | 0.64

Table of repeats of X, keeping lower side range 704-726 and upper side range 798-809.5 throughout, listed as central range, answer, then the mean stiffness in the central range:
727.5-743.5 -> -0.8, 1.41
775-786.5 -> -1.5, 1.47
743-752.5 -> -0.6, 1.41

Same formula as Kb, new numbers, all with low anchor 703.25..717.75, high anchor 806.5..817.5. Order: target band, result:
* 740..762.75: -0.6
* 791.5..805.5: 3.3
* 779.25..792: 1.5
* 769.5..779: -1.2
